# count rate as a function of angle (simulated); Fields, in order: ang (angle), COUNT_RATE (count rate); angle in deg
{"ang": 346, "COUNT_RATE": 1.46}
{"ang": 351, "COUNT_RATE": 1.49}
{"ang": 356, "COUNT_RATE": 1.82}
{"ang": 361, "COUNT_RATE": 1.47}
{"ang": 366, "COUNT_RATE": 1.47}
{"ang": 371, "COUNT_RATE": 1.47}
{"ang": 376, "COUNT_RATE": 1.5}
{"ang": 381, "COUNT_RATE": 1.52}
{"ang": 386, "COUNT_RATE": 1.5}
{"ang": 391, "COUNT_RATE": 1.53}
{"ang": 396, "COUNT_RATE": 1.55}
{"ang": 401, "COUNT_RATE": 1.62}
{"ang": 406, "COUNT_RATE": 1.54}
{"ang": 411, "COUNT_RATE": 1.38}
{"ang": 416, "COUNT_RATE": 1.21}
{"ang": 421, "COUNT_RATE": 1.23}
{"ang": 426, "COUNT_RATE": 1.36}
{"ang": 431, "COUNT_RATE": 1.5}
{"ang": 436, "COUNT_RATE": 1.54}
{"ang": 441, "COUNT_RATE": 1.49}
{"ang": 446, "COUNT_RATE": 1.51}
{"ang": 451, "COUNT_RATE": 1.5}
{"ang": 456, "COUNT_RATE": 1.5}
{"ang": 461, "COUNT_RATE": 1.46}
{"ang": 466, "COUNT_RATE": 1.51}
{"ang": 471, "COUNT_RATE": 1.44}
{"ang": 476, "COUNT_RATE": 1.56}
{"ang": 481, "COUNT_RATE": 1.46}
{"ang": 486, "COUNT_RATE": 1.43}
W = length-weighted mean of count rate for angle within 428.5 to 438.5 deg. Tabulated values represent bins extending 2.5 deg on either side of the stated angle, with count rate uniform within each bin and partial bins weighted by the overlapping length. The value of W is 1.52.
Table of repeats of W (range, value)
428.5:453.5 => 1.51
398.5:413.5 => 1.51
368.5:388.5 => 1.5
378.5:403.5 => 1.54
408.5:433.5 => 1.34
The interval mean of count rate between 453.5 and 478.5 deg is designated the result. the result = 1.49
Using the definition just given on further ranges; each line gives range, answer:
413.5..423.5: 1.22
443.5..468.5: 1.5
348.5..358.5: 1.66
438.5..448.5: 1.5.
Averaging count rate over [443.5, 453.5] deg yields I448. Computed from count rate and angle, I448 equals 1.51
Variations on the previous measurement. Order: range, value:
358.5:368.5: 1.47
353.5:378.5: 1.55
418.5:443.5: 1.42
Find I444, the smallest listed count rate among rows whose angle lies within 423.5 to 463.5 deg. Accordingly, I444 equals 1.36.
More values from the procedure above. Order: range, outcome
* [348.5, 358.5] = 1.49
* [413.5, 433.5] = 1.21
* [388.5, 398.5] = 1.53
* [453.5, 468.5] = 1.46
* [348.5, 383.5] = 1.47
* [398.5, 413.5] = 1.38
